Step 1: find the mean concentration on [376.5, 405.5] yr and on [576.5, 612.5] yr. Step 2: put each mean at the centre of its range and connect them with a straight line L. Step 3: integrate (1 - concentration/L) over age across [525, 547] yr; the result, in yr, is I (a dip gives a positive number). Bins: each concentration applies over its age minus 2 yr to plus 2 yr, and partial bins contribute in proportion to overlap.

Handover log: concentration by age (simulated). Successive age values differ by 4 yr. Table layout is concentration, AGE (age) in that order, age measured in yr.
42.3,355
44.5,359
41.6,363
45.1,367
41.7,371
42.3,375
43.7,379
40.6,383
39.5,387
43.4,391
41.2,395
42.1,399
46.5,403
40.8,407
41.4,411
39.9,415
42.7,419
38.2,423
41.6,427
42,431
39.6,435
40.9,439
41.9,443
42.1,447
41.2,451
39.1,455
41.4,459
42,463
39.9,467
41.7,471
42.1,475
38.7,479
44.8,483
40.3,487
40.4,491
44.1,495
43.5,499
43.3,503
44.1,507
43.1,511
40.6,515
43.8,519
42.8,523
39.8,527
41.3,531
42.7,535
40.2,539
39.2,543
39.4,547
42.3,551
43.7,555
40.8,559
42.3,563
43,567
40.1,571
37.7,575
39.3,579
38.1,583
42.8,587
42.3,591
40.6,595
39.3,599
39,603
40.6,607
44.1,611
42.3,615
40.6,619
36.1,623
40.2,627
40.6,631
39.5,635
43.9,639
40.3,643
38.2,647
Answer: 0.3 yr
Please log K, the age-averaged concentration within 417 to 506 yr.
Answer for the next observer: 41.5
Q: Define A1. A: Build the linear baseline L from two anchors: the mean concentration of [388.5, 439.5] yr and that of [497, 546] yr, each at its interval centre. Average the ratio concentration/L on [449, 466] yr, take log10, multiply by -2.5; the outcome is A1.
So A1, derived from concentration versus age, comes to 0.02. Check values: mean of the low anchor 41.6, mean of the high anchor 42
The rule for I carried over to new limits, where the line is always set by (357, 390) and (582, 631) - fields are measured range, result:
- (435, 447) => 0.2 yr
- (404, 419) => 0.3 yr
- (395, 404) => -0.2 yr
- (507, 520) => -0.4 yr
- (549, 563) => -0.5 yr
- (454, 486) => 0.3 yr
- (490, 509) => -0.8 yr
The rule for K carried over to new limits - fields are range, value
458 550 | 41.7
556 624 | 40.6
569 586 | 39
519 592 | 41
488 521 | 42.8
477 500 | 41.9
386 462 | 41.4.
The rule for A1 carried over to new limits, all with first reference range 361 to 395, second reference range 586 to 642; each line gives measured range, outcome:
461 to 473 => 0.01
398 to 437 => 0.01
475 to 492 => 0.01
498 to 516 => -0.04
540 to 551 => 0.03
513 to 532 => -0.01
